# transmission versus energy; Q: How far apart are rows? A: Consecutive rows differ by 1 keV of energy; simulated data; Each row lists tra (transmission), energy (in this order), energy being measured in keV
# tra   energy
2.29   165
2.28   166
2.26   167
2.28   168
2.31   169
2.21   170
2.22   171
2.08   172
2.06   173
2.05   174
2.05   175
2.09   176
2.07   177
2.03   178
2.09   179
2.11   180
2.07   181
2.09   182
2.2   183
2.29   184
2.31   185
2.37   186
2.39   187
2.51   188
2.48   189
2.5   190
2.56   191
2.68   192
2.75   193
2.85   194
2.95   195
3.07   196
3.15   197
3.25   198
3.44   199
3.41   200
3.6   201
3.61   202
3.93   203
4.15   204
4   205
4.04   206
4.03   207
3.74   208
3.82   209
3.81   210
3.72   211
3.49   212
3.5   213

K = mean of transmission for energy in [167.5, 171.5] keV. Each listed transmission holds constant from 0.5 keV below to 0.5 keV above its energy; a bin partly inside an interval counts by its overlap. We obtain 2.25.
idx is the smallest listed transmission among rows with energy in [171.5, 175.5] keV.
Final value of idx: 2.05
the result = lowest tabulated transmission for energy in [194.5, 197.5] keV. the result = 2.95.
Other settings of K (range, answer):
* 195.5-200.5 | 3.26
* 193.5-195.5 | 2.9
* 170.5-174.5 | 2.1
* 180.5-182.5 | 2.08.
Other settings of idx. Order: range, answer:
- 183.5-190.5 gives 2.29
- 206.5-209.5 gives 3.74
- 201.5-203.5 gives 3.61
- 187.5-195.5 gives 2.48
